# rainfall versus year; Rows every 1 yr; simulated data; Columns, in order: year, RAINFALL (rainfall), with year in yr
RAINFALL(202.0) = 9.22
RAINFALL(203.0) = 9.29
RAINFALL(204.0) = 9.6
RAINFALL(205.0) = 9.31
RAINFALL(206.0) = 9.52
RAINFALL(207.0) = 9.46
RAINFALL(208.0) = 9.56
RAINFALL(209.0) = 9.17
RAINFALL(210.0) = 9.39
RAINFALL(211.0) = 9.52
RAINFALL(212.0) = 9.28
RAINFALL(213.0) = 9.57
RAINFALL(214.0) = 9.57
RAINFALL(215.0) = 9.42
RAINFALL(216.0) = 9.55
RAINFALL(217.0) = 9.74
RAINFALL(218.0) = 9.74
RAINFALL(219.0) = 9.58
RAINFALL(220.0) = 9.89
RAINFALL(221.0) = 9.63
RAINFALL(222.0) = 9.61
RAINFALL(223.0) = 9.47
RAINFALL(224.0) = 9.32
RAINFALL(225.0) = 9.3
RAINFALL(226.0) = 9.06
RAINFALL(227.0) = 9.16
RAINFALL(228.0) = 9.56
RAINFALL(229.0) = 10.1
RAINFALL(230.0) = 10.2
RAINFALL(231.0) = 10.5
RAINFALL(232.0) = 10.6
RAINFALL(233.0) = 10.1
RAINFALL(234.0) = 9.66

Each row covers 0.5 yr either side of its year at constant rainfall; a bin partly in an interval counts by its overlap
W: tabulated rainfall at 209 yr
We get 9.17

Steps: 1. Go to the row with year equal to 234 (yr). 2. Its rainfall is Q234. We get 9.66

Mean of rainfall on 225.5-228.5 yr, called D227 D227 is 9.26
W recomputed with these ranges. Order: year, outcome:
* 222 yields 9.61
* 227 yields 9.16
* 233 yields 10.1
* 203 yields 9.29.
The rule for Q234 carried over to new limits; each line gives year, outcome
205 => 9.31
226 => 9.06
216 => 9.55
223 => 9.47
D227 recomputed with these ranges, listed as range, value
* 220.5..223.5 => 9.57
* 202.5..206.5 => 9.43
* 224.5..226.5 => 9.18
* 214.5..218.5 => 9.61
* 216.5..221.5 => 9.72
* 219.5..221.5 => 9.76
